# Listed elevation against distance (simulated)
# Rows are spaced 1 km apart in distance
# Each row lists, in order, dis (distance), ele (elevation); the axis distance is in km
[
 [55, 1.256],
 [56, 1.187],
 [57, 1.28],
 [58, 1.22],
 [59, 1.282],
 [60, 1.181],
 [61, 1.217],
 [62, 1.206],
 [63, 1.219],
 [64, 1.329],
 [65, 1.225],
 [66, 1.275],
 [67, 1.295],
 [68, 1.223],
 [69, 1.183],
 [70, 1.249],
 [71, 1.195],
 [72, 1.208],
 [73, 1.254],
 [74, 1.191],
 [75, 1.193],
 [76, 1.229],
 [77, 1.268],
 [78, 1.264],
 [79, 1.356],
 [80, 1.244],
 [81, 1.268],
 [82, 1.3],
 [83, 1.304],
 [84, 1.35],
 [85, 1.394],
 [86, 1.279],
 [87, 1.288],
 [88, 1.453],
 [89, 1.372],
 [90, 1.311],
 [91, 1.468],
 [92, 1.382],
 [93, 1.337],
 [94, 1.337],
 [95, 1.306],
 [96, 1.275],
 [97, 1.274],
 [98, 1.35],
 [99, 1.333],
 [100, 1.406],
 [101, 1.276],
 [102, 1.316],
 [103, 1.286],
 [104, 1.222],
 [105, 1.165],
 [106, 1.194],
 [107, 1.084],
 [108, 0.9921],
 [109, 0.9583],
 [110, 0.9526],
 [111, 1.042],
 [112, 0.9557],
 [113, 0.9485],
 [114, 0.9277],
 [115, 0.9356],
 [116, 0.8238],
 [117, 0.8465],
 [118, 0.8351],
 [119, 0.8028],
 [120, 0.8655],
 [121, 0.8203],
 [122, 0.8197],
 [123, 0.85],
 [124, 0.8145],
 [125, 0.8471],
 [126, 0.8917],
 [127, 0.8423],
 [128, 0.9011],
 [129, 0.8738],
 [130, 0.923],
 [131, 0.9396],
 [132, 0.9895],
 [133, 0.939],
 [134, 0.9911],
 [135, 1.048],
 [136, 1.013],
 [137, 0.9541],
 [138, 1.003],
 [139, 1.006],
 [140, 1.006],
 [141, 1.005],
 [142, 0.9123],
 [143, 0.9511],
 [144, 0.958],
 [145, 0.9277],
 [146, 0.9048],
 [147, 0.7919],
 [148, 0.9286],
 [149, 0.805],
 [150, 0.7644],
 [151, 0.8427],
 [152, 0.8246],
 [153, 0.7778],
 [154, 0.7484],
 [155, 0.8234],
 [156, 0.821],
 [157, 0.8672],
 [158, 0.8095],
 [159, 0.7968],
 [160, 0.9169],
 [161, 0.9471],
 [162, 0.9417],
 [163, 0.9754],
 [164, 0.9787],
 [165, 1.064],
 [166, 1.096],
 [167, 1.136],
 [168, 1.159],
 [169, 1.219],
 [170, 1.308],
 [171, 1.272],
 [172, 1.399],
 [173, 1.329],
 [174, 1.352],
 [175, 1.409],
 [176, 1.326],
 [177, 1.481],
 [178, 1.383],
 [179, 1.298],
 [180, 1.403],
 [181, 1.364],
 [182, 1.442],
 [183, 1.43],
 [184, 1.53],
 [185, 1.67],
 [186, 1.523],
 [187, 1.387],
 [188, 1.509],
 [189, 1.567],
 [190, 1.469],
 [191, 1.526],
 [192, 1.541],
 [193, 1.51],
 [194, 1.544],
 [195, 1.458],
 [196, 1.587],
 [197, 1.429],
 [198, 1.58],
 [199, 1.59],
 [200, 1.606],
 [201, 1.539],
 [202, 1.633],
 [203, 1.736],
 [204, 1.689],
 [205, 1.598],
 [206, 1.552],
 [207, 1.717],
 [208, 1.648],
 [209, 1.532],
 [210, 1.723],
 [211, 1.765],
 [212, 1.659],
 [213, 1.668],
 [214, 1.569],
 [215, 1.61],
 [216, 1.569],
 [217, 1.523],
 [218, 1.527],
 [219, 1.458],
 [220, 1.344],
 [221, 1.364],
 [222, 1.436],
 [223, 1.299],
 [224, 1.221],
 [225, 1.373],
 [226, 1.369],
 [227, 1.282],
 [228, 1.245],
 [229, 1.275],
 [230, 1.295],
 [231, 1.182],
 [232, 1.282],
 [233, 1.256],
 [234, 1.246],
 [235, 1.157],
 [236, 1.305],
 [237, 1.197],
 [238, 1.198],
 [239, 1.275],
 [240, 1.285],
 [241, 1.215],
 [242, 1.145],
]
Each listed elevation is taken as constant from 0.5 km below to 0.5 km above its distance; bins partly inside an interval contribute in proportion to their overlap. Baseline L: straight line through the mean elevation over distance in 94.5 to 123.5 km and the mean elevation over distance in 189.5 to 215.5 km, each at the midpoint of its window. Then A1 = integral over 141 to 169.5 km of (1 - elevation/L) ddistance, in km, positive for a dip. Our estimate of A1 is 8.8 km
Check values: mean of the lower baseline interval 1.06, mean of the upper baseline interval 1.6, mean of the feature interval 0.919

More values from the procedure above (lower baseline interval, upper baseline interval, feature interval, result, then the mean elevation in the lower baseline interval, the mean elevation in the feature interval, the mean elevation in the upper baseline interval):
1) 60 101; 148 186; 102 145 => 8.91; 1.29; 0.959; 1.13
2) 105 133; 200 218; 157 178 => 2.61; 0.919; 1.14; 1.63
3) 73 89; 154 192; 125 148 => 5.82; 1.29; 0.942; 1.24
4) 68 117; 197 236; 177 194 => -0.77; 1.22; 1.47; 1.47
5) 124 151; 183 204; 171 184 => -0.16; 0.924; 1.39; 1.55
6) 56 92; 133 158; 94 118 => -0.25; 1.27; 1.12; 0.902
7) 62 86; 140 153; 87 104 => -2.78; 1.26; 1.34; 0.885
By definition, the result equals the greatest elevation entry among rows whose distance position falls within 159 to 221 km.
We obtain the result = 1.765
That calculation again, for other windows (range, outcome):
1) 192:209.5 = 1.736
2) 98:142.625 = 1.406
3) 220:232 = 1.436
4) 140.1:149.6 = 1.005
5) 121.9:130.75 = 0.923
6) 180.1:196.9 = 1.67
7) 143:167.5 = 1.136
